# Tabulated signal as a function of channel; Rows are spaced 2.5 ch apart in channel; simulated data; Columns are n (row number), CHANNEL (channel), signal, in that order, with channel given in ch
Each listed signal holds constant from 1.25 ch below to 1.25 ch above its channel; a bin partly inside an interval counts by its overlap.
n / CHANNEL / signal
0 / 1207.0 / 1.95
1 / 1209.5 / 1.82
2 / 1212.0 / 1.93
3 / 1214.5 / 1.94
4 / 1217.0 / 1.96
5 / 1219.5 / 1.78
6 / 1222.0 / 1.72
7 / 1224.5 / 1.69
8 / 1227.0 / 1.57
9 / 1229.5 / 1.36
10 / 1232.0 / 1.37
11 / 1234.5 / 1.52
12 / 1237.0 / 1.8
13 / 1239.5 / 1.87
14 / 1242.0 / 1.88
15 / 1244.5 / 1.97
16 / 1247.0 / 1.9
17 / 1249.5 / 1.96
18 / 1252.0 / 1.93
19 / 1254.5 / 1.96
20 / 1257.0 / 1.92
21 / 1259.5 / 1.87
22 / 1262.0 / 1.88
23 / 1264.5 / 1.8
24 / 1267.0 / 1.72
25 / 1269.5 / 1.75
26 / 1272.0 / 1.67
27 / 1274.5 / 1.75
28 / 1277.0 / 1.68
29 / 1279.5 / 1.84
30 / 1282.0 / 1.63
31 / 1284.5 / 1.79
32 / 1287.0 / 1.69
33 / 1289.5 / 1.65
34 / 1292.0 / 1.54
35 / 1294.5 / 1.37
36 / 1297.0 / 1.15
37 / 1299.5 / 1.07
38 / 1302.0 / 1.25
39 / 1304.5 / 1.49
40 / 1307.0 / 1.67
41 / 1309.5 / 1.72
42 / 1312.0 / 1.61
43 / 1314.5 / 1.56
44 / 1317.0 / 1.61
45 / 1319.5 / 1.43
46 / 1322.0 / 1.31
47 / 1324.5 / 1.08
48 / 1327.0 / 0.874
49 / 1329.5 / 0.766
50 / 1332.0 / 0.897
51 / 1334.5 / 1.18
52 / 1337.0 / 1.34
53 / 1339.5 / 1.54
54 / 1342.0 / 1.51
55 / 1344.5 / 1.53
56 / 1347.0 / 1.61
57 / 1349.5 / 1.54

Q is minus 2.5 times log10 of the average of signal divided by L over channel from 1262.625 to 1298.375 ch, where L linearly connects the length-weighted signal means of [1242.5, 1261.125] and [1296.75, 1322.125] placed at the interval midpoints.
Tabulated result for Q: 0.033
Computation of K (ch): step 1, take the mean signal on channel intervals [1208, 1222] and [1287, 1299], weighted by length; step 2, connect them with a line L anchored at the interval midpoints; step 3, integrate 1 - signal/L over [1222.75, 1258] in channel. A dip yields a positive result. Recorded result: -0.8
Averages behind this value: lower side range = 1.87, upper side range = 1.43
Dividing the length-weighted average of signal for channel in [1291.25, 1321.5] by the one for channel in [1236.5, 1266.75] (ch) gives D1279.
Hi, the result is 0.77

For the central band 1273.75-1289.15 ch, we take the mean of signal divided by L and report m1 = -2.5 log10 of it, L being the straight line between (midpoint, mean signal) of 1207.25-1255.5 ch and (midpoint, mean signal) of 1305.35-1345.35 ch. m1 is -0.11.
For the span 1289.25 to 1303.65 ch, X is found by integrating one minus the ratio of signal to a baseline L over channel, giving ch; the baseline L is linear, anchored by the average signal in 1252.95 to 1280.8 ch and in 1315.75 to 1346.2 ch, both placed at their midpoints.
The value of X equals 2.2 ch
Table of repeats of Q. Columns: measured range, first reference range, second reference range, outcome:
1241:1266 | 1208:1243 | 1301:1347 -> -0.17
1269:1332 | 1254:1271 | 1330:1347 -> 0.09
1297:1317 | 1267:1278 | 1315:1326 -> -0.01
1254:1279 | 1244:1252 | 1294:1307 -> -0.05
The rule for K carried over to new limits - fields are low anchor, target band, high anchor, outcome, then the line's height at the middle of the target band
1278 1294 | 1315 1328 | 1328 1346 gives 0.9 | 1.38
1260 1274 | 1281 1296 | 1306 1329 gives 0.1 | 1.61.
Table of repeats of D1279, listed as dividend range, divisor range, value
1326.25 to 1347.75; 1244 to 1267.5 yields 0.66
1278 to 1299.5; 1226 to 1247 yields 0.92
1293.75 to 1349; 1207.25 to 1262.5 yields 0.75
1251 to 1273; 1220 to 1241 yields 1.13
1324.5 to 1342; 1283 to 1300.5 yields 0.77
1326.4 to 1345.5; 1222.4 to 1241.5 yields 0.75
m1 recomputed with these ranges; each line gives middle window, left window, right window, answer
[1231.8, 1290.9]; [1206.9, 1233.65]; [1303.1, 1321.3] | -0.08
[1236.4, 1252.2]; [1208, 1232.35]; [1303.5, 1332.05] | -0.17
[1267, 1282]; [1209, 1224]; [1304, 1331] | -0.10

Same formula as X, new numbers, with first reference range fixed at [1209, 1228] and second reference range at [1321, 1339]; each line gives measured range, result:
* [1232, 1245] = -0.67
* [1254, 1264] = -2.30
